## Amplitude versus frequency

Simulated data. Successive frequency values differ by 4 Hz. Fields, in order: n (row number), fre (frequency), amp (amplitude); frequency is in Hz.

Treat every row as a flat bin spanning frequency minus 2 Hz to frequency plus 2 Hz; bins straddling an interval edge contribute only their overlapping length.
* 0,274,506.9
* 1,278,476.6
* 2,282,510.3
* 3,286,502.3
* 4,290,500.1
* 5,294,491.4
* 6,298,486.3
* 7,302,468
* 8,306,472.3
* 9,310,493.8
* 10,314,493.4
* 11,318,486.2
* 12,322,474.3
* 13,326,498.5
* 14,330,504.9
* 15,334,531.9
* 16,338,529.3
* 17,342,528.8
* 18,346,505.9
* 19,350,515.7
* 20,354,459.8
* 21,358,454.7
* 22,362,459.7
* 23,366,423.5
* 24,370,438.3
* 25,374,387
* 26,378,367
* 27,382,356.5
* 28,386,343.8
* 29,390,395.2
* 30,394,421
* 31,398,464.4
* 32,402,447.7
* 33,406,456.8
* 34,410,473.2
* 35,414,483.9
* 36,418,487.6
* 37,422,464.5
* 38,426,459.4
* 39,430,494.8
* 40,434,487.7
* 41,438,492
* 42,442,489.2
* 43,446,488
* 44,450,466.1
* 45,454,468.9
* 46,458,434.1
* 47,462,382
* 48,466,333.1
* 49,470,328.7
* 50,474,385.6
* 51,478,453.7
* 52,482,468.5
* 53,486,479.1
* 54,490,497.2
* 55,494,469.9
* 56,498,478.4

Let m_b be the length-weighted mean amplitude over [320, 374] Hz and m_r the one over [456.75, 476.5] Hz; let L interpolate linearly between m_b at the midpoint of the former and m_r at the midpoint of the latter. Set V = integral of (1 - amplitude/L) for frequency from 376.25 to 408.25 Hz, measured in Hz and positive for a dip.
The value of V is 2.38 Hz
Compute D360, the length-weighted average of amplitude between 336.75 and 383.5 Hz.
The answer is 452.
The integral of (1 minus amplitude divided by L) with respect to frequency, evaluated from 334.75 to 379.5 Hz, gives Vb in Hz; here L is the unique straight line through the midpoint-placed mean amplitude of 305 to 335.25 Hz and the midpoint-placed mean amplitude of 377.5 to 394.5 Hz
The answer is -3.8 Hz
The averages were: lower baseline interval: 494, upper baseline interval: 374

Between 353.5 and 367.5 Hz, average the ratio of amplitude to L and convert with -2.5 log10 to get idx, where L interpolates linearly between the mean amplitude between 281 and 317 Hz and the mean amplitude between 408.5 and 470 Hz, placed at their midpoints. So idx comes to 0.06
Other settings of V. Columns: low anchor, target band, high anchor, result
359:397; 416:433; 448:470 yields -2.98 Hz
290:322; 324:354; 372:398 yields -4.73 Hz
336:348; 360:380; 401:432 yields 3.49 Hz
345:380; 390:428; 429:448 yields 1.11 Hz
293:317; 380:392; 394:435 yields 2.74 Hz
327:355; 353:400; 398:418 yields 7.26 Hz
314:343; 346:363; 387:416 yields 0.26 Hz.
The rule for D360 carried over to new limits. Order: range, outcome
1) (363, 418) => 423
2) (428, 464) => 467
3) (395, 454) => 474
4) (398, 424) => 469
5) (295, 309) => 478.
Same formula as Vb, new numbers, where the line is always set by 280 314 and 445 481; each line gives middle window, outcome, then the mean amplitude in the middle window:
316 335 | -0.8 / 497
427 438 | -1.5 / 488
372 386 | 2.7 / 366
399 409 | -0.3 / 456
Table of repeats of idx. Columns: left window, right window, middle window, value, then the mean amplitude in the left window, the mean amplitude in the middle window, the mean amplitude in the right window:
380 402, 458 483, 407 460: -0.20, 401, 476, 392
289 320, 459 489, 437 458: -0.13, 486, 476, 408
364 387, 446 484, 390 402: -0.11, 388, 436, 417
